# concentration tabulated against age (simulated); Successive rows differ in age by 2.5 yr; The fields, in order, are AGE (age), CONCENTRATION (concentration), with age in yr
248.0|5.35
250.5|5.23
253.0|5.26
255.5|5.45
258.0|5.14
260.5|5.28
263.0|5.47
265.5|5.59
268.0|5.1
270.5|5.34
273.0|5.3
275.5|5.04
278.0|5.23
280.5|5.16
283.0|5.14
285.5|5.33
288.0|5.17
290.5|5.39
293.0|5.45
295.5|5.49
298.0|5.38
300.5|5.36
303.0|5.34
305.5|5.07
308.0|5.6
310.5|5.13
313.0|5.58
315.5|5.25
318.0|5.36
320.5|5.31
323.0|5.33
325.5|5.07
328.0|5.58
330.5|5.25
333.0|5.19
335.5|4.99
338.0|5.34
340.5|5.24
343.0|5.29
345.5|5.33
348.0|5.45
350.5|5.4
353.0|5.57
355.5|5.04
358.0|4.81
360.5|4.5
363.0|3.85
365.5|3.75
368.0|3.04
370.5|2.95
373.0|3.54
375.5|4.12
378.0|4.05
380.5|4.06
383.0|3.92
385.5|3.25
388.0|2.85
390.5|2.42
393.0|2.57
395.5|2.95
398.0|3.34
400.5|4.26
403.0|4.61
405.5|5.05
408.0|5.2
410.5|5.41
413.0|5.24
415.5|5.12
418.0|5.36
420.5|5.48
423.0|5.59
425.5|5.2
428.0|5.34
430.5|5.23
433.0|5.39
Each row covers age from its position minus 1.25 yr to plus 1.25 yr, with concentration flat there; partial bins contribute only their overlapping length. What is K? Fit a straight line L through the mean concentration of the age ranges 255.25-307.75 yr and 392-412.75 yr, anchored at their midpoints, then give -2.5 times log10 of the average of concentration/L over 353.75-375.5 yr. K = 0.152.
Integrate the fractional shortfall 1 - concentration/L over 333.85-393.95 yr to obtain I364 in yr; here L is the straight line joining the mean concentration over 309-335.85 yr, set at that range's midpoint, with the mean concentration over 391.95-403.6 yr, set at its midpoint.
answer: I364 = 1.60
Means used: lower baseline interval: 5.29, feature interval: 4.24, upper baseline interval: 3.5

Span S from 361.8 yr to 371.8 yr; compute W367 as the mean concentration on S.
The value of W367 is 3.4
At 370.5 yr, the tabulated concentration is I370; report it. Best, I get 2.95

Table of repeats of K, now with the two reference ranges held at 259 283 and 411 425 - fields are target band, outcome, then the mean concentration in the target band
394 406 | 0.33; 3.95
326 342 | 0.01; 5.26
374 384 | 0.30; 4.03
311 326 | 0.00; 5.32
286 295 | -0.01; 5.35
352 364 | 0.12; 4.76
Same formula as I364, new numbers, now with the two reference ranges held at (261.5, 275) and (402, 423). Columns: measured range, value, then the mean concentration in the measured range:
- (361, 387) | 7.8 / 3.67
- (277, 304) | 0.0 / 5.31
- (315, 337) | 0.1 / 5.26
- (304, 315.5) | -0.1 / 5.33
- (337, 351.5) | -0.2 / 5.34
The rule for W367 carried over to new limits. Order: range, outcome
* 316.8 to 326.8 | 5.27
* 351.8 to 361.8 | 4.97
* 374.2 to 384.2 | 4.04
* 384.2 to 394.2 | 2.78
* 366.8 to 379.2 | 3.54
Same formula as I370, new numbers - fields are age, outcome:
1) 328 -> 5.58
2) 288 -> 5.17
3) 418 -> 5.36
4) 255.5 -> 5.45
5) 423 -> 5.59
